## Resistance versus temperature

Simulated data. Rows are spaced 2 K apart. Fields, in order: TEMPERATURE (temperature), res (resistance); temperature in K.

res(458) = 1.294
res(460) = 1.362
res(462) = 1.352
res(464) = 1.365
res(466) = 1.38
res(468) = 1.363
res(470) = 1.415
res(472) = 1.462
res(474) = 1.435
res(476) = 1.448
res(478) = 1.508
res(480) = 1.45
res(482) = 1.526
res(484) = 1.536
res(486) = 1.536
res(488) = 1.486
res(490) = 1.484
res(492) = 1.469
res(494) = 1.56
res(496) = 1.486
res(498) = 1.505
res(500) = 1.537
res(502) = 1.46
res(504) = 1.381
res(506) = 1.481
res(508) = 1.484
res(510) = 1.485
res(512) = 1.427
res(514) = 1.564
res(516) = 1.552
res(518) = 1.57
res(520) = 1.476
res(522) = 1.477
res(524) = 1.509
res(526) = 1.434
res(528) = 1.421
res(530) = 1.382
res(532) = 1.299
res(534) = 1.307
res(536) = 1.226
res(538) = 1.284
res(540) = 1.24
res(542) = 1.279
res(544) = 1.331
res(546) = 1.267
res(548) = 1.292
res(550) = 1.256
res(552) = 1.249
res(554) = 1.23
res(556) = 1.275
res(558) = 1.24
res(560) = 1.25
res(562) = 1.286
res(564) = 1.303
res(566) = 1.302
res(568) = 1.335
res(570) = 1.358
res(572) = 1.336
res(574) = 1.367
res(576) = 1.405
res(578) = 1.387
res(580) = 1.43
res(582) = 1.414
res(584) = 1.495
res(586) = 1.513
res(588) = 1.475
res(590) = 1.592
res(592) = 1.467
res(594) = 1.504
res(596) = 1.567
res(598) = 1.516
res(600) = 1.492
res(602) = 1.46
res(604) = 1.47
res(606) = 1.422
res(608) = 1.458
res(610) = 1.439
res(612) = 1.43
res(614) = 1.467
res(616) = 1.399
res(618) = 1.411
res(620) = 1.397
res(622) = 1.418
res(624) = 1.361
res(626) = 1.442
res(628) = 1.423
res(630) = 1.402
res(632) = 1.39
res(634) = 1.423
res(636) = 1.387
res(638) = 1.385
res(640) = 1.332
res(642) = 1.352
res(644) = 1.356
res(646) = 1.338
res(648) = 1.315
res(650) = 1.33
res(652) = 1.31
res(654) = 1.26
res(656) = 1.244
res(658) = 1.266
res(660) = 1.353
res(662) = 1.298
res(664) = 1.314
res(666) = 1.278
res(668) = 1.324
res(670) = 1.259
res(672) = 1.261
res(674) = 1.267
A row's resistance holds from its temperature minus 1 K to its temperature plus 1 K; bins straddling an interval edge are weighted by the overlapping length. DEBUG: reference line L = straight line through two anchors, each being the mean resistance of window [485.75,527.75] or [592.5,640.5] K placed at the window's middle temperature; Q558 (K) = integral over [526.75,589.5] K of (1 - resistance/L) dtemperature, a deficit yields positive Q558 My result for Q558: 5.6 K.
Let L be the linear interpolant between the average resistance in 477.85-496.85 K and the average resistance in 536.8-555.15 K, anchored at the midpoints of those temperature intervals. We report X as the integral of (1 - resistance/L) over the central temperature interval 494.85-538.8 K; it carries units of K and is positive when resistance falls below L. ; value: -1.8 K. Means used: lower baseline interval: 1.5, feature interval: 1.44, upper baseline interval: 1.27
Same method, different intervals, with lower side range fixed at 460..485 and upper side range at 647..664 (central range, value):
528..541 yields 0.83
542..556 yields 1.07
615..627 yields -0.74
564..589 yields -0.76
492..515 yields -1.25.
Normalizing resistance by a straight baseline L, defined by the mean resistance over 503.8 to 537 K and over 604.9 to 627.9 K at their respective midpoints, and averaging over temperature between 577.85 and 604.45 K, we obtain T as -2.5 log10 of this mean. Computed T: -0.05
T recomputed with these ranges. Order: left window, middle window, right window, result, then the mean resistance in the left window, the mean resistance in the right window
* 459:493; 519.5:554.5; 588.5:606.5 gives 0.11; 1.45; 1.5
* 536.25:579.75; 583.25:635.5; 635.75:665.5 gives -0.11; 1.3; 1.32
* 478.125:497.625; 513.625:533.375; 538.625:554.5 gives -0.08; 1.5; 1.27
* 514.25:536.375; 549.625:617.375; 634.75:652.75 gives -0.01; 1.43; 1.35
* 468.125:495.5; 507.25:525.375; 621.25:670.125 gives -0.04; 1.48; 1.34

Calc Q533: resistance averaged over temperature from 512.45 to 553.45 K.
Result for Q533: 1.37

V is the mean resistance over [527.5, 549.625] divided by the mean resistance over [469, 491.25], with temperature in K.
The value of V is 0.88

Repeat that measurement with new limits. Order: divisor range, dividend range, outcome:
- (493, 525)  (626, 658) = 0.90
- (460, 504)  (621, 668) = 0.92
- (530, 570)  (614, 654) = 1.07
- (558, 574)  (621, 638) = 1.07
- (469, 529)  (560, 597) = 0.95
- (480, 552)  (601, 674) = 0.96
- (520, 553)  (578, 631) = 1.09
